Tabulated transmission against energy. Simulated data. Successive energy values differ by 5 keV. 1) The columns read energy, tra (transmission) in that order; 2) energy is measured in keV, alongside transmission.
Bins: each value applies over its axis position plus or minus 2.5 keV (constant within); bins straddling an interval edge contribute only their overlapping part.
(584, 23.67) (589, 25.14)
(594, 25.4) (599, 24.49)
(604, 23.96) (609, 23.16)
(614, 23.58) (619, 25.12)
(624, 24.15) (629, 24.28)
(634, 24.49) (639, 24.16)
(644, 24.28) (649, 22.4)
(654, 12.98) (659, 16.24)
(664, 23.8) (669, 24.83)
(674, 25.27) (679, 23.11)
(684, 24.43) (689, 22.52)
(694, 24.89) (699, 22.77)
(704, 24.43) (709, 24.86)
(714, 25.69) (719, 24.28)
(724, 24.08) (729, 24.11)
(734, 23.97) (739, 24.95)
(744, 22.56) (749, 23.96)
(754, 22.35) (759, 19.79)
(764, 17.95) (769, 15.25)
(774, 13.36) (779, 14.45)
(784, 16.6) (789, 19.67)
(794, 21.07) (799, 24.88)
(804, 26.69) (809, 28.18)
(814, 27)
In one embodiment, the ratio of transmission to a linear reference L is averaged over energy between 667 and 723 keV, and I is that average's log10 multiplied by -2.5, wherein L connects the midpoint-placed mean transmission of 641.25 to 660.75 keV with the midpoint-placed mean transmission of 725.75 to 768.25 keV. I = -0.18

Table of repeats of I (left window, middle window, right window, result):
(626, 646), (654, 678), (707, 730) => 0.13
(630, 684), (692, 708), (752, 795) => -0.17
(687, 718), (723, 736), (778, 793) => -0.09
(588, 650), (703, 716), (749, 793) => -0.22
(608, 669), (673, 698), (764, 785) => -0.20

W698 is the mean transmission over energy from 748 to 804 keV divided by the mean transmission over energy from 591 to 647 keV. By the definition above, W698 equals 0.79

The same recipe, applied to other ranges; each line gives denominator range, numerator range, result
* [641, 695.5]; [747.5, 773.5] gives 0.86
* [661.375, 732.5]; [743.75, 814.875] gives 0.86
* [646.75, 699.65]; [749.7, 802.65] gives 0.86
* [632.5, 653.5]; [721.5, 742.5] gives 1.06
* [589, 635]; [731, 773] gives 0.87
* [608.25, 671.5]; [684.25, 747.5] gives 1.07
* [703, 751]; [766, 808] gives 0.80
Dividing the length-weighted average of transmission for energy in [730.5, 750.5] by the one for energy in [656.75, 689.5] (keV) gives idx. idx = 1.04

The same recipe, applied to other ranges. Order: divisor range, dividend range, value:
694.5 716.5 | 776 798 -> 0.75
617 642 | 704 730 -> 1.01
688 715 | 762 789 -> 0.66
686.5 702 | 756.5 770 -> 0.77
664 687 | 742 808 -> 0.83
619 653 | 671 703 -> 1.01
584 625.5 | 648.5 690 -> 0.89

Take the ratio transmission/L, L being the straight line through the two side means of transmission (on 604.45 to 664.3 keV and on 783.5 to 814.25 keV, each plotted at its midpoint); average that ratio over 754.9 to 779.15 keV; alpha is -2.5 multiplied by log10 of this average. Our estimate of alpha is 0.363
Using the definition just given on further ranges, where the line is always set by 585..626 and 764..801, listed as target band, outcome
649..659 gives 0.36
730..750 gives -0.23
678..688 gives -0.11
